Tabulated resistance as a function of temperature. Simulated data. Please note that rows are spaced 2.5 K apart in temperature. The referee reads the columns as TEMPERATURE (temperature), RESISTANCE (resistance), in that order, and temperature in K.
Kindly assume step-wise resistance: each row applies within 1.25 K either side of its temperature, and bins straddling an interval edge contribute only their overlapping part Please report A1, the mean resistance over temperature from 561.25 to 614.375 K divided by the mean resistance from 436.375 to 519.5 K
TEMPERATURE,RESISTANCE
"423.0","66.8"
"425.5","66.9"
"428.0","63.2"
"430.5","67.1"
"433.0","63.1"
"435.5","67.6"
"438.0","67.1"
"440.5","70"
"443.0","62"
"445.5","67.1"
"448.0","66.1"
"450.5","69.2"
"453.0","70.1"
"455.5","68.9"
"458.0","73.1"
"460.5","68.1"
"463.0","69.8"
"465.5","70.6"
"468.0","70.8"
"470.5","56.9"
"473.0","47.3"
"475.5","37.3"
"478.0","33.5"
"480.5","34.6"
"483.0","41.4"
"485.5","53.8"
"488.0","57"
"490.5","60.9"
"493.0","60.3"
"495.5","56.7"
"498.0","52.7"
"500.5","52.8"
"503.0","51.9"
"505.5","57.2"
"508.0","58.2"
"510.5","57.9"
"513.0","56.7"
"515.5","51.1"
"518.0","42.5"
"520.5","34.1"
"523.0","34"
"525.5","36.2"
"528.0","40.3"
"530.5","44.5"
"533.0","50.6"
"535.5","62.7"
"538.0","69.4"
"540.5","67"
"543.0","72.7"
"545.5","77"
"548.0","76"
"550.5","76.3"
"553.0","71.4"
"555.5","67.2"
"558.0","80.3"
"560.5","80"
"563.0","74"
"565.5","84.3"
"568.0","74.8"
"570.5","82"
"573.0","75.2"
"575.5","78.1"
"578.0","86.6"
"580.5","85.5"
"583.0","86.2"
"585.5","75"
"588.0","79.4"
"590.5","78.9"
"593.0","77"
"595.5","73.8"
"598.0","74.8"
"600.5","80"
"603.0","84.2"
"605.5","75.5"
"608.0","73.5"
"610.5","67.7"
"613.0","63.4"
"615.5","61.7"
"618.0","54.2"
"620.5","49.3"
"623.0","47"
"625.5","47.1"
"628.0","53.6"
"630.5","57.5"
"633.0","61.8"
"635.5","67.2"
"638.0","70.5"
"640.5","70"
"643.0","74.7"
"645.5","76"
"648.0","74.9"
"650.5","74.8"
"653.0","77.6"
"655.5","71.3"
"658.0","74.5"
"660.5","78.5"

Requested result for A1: 1.3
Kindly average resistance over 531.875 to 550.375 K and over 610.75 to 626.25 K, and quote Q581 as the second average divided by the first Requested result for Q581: 0.8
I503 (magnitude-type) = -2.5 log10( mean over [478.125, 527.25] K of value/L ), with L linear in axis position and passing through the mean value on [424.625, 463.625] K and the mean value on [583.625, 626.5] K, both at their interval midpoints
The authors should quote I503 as 0.34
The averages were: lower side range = 67.4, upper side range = 68.8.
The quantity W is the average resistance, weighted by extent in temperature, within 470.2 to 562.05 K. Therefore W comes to 55.7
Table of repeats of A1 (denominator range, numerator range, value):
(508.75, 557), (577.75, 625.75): 1.24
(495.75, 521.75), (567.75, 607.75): 1.53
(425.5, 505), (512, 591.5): 1.12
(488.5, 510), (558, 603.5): 1.41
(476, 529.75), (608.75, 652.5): 1.31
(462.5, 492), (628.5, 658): 1.34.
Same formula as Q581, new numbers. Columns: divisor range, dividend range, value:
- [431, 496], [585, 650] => 1.13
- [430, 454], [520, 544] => 0.77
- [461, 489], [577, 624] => 1.38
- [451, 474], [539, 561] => 1.11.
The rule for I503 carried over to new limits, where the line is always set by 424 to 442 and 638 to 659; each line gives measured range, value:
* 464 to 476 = 0.166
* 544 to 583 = -0.104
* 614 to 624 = 0.337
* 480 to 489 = 0.395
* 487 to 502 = 0.207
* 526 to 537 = 0.384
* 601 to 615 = -0.001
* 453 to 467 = -0.044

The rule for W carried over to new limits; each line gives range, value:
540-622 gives 74.6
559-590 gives 80.1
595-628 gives 64.9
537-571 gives 75.1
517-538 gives 44.7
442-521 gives 56.8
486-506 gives 56.1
